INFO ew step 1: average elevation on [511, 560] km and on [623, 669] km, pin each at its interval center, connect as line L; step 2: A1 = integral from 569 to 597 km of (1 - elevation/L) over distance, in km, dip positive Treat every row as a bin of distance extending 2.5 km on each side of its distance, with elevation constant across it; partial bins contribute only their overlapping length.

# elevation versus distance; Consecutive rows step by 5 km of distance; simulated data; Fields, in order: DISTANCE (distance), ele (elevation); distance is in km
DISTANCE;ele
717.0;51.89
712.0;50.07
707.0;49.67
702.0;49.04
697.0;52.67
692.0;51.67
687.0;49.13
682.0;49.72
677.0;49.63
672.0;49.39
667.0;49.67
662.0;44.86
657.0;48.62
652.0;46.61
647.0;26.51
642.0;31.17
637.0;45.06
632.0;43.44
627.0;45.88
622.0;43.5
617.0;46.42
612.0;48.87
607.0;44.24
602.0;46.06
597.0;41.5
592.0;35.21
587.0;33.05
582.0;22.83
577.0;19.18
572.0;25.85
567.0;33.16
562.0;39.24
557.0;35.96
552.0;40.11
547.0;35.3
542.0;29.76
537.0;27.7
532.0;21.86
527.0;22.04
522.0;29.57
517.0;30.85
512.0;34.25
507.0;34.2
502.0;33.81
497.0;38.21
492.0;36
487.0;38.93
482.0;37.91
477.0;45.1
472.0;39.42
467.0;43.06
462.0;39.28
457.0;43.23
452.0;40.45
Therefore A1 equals 5.7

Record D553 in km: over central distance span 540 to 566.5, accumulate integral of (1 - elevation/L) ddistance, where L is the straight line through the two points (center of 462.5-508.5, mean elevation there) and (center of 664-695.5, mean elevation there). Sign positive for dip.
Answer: 4.1 km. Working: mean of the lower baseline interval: 38.6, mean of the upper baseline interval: 49.9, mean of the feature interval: 36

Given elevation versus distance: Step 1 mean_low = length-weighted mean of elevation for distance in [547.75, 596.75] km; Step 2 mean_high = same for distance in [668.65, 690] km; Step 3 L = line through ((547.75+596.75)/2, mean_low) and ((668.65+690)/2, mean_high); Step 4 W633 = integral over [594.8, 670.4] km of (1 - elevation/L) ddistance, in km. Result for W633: -3.5 km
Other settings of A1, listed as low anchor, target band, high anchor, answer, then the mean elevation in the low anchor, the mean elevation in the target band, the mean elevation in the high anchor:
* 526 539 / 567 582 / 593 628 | 4.5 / 23.9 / 24.3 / 44.8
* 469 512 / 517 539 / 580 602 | 6.5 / 37.8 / 25.9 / 34.8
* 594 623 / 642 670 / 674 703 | 3.5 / 45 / 42.3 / 50.4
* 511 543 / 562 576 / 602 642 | 1.9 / 27.6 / 30.1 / 44.5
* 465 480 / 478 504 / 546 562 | 2.4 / 42.4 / 37.5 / 37.6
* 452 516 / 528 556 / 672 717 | 7.4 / 38.5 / 30.7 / 50.2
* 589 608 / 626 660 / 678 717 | 3.4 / 41.3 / 40.9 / 50.4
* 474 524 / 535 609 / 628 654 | 7.0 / 36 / 33.9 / 38.8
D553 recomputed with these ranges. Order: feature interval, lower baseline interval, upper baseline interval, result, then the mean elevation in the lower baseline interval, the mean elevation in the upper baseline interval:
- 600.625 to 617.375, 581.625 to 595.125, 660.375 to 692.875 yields -4.8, 32.1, 49.1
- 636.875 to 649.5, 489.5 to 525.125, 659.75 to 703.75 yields 3.8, 33.6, 49.6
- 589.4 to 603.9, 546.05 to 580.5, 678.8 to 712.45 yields -1.5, 32.3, 50.3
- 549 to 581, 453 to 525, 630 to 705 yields 7.1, 37.4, 45.9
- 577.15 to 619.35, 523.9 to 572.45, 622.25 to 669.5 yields -1.5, 31.3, 42.5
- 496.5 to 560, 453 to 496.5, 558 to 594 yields 5.5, 40.3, 30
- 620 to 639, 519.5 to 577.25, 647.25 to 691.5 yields -1.2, 30.4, 47.5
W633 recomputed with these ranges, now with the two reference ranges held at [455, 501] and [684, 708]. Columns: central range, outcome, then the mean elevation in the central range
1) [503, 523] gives 4.35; 32.5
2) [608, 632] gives 0.52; 45.8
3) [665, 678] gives -0.07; 49.6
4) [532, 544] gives 4.36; 27.3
